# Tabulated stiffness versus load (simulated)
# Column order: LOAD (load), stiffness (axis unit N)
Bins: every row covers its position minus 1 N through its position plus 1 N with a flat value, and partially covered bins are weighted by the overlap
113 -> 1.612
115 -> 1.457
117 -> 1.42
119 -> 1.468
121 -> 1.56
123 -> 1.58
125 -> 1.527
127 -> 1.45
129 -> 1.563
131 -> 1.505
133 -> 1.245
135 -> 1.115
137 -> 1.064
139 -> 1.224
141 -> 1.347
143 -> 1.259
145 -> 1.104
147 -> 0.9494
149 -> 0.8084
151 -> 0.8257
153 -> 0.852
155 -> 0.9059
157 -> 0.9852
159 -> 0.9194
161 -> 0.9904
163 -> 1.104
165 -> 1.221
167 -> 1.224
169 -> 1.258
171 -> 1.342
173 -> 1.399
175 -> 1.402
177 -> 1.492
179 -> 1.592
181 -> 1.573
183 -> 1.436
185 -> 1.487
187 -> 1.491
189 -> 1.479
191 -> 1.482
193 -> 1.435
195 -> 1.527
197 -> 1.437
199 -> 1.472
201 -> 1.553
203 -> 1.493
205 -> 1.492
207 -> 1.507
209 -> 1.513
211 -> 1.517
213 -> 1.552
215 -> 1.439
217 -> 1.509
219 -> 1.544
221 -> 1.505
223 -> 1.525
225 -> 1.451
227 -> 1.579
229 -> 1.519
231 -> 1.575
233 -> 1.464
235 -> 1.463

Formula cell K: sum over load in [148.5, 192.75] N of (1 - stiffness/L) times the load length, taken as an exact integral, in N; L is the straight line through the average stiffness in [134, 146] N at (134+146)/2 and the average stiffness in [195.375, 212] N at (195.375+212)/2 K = 3.22 N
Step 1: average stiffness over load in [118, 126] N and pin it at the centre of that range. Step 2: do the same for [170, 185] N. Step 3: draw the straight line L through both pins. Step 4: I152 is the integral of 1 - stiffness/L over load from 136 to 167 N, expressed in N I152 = 9.4 N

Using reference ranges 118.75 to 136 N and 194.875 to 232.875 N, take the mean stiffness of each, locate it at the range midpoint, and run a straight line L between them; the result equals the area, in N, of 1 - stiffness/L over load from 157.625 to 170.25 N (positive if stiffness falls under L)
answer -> 3.0 N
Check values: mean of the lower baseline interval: 1.44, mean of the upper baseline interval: 1.51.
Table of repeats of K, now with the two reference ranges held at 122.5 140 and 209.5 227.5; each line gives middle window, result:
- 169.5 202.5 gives -0.40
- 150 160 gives 3.59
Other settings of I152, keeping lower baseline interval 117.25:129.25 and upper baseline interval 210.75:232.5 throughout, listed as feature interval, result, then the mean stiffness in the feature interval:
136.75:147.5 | 2.4 N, 1.17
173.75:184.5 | 0.1 N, 1.5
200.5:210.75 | 0.1 N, 1.51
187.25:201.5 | 0.3 N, 1.48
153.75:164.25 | 3.7 N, 0.984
